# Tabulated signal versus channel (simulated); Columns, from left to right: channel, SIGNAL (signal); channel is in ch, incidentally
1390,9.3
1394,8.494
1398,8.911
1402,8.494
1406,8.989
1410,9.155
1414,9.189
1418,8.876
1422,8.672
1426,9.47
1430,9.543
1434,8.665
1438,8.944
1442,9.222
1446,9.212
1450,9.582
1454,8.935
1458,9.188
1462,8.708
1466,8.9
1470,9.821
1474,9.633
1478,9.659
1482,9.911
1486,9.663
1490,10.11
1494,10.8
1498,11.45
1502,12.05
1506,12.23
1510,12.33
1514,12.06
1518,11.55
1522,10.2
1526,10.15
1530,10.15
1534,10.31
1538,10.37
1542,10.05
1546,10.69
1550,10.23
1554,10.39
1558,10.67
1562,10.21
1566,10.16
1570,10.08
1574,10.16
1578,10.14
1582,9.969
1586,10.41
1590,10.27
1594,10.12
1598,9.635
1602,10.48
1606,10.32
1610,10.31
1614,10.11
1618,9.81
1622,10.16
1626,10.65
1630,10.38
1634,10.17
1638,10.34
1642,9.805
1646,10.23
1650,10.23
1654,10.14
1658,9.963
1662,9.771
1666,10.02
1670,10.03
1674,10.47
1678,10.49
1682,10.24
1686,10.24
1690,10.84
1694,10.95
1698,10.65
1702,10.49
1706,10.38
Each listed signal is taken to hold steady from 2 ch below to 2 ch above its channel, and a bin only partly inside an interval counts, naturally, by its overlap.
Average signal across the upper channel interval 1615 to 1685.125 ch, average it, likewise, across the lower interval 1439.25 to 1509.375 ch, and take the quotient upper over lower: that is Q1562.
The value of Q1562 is 1.02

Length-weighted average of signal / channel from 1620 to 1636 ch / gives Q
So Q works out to 10.3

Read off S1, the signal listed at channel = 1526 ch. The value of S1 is 10.15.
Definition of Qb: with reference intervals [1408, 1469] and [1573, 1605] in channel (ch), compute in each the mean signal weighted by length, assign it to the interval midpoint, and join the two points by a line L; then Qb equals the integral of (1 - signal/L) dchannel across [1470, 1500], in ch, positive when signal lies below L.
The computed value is -2.31 ch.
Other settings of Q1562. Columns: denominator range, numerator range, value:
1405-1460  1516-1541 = 1.14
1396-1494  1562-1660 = 1.10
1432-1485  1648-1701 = 1.11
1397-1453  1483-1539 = 1.21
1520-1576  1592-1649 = 0.99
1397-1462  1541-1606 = 1.13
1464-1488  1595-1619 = 1.05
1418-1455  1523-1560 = 1.13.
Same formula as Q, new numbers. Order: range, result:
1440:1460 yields 9.23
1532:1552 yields 10.3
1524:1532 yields 10.2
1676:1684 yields 10.4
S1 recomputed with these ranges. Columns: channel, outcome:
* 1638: 10.34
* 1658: 9.963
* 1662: 9.771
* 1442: 9.222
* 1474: 9.633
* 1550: 10.23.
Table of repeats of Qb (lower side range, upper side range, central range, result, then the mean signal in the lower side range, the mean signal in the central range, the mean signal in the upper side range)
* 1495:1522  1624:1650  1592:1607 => 0.8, 11.8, 10.1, 10.3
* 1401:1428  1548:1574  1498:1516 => -4.2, 9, 12.1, 10.3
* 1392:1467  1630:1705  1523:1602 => -4.1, 9.01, 10.2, 10.3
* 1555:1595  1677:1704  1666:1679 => 0.3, 10.2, 10.3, 10.6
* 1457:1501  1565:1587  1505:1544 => -3.6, 9.87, 10.9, 10.1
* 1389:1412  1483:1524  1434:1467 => 3.1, 8.87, 9.07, 11.2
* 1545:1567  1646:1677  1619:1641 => -0.2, 10.4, 10.3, 10.1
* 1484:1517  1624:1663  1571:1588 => 0.9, 11.3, 10.2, 10.2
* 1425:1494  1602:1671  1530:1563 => -2.0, 9.4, 10.4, 10.2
